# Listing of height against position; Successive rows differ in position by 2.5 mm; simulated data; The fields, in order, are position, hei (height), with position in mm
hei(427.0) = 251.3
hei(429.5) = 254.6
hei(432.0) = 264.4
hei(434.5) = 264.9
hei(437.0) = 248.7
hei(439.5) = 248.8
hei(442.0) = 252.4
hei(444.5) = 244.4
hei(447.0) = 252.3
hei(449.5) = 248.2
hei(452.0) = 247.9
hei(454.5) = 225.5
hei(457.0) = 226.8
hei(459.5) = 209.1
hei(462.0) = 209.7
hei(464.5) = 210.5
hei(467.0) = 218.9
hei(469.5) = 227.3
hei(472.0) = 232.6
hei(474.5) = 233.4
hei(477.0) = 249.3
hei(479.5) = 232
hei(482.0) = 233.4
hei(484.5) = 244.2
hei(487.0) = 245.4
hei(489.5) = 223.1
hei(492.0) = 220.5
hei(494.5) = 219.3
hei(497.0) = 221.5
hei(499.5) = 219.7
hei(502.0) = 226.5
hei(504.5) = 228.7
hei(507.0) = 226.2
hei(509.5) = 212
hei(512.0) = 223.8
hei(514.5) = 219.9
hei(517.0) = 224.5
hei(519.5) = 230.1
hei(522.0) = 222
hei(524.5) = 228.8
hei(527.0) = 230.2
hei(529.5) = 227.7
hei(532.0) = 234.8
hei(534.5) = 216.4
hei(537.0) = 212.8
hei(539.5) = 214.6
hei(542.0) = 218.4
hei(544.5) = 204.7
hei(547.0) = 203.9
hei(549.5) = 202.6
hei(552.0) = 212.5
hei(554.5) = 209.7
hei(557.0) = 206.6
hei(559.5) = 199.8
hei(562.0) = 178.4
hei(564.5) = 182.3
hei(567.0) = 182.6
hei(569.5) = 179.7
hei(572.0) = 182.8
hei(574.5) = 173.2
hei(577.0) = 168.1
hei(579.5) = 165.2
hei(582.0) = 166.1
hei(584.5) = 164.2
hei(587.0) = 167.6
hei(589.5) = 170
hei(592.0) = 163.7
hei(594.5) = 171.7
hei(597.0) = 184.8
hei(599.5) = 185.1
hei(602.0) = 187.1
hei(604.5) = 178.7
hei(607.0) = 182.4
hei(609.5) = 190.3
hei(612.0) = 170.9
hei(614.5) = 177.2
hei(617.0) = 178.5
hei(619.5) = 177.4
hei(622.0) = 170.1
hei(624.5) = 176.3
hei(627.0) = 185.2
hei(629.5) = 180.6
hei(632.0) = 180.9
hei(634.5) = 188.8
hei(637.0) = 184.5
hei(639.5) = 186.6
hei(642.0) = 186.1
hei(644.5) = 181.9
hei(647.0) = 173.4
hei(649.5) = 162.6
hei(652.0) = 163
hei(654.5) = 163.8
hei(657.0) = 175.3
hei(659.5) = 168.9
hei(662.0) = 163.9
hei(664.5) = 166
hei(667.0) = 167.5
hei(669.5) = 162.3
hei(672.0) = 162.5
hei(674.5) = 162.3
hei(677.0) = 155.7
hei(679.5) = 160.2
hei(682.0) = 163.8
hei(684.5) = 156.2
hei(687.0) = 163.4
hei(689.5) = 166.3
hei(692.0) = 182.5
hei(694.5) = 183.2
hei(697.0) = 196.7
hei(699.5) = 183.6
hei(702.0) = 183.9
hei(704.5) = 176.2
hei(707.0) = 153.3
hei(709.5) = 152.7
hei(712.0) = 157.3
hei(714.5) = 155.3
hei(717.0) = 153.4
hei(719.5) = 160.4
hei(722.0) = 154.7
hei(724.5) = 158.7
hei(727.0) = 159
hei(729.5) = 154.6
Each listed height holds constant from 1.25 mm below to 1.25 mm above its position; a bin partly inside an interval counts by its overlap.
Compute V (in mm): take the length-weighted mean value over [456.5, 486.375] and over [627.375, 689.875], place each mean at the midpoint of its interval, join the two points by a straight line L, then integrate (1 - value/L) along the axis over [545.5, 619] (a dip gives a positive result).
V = 4.3 mm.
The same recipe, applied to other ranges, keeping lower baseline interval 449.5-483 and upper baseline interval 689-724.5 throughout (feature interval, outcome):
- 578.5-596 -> 2.7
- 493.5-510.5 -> -0.2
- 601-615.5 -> 0.9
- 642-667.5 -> 1.6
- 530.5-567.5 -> 0.3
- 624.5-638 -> 0.3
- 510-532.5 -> -1.2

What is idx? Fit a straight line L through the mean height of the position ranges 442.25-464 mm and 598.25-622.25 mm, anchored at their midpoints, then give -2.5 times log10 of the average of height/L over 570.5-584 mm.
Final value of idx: 0.12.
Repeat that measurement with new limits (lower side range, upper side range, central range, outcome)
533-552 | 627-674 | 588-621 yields 0.07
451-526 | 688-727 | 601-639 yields 0.06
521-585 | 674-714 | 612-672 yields 0.03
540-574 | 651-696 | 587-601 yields 0.08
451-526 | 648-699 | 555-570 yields 0.07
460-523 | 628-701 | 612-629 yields 0.05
